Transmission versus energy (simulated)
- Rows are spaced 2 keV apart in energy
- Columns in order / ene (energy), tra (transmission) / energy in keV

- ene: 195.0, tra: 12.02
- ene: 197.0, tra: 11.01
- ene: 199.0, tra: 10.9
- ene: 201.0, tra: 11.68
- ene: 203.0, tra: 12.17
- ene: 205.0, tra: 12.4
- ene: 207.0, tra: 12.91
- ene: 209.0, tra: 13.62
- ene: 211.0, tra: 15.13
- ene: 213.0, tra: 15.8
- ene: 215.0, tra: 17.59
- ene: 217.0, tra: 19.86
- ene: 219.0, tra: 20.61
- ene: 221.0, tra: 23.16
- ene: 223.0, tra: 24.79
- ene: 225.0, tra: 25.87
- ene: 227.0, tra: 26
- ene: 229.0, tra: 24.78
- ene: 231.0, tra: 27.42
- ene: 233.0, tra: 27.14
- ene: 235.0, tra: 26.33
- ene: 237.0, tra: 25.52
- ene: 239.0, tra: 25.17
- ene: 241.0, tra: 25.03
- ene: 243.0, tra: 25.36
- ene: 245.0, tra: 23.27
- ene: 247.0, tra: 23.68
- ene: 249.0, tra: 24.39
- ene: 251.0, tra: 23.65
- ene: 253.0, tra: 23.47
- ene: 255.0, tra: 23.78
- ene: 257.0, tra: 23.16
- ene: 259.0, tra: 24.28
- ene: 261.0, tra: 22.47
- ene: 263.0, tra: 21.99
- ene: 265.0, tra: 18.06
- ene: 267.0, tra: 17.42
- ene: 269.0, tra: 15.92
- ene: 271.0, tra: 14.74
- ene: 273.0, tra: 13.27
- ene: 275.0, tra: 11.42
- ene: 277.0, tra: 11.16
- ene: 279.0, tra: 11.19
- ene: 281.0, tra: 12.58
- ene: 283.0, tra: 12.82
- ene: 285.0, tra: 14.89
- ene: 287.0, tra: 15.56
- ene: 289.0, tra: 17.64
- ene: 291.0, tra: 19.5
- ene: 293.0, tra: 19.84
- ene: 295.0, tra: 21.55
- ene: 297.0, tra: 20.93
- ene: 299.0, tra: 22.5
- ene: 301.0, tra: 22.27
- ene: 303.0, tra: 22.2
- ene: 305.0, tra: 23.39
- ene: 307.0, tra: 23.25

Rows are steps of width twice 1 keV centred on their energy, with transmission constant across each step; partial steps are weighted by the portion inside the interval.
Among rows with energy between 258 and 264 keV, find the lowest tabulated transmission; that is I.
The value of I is 21.99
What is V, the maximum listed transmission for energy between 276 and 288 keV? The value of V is 15.56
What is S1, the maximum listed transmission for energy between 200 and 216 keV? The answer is 17.59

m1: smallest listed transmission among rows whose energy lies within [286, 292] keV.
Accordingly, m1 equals 15.56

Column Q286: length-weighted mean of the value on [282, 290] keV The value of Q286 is 15.2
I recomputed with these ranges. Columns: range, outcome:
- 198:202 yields 10.9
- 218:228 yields 20.61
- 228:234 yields 24.78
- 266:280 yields 11.16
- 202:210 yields 12.17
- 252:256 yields 23.47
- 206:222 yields 12.91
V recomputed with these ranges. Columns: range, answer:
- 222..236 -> 27.42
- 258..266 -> 24.28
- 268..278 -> 15.92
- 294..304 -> 22.5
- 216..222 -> 23.16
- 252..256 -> 23.78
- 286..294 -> 19.84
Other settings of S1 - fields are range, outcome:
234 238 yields 26.33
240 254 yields 25.36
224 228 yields 26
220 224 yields 24.79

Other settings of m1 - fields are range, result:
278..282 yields 11.19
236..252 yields 23.27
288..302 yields 17.64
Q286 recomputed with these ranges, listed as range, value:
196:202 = 11.2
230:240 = 26.3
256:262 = 23.3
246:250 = 24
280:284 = 12.7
